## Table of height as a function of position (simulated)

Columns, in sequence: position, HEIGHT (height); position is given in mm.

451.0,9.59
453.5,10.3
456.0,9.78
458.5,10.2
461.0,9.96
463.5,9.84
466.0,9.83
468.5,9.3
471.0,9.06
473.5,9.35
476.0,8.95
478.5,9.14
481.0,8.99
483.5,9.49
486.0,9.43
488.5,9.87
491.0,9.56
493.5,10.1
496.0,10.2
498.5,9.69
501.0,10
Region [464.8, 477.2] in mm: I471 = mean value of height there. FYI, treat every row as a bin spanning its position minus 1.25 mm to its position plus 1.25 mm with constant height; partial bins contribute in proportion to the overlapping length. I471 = 9.3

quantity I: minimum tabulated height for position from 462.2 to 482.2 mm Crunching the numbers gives 8.95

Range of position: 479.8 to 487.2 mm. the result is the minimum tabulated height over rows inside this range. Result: 8.99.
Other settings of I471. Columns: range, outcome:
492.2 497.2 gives 10.1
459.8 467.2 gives 9.88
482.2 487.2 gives 9.46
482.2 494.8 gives 9.69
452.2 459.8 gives 10.1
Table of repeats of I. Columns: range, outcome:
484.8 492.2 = 9.43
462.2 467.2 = 9.83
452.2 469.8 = 9.3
